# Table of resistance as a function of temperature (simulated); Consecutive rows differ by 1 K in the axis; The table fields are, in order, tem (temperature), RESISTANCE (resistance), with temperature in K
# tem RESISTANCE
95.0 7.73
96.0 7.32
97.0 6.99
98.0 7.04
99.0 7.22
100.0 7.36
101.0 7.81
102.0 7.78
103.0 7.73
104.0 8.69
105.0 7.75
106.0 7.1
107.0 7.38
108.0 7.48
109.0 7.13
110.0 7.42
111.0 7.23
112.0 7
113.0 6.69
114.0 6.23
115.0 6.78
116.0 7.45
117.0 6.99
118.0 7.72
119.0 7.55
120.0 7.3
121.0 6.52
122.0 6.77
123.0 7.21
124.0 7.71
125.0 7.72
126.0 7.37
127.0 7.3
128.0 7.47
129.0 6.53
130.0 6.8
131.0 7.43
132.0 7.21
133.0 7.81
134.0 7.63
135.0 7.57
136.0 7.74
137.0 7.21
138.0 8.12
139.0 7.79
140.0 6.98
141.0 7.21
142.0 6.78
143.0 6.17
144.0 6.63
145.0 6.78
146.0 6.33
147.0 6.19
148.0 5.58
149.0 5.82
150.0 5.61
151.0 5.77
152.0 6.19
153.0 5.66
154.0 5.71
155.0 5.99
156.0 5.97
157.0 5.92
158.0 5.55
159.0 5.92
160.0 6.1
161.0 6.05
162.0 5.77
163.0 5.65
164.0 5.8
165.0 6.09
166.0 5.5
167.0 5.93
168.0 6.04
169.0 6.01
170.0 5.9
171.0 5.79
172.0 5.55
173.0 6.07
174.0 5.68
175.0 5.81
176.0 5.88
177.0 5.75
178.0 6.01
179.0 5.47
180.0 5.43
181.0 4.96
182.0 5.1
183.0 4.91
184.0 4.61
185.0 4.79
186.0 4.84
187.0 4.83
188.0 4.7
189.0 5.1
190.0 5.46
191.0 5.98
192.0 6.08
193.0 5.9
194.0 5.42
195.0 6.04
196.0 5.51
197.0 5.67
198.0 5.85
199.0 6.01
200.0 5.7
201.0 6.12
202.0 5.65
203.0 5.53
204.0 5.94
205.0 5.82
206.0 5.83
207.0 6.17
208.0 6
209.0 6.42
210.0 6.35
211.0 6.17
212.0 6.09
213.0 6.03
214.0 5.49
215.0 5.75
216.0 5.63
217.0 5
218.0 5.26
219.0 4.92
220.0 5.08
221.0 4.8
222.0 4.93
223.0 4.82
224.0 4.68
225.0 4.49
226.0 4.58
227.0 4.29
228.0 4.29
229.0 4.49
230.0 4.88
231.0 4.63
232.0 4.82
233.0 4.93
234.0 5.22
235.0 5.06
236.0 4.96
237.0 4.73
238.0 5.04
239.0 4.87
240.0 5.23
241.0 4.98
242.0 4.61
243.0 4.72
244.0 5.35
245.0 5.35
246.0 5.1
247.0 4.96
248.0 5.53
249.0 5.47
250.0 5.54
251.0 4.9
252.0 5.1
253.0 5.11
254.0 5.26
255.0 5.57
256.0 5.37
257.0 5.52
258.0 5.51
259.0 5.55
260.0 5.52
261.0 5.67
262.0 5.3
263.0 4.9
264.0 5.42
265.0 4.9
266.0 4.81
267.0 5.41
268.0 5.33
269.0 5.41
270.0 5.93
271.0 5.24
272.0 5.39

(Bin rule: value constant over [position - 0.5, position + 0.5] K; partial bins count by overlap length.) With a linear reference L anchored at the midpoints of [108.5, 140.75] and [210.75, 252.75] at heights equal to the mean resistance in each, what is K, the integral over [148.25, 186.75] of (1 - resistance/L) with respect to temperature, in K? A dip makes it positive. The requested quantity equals 4.3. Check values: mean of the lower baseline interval 7.26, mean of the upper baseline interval 5.06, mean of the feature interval 5.67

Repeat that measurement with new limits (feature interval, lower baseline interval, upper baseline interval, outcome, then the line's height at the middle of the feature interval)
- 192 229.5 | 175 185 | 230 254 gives -2.0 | 5.2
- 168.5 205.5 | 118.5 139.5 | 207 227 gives 3.0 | 6.06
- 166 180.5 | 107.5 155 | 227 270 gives 1.1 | 6.29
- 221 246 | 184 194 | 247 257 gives 2.2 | 5.3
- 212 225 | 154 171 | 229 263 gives 0.4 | 5.39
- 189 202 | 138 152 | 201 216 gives 0.6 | 6.05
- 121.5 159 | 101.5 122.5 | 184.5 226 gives 0.0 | 6.74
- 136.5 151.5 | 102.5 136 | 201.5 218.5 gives 0.7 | 6.9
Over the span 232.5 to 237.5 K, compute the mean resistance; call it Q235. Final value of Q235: 4.98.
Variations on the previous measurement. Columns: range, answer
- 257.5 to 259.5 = 5.53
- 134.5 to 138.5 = 7.66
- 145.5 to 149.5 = 5.98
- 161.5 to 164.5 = 5.74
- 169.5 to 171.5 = 5.85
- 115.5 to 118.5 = 7.39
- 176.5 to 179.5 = 5.74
